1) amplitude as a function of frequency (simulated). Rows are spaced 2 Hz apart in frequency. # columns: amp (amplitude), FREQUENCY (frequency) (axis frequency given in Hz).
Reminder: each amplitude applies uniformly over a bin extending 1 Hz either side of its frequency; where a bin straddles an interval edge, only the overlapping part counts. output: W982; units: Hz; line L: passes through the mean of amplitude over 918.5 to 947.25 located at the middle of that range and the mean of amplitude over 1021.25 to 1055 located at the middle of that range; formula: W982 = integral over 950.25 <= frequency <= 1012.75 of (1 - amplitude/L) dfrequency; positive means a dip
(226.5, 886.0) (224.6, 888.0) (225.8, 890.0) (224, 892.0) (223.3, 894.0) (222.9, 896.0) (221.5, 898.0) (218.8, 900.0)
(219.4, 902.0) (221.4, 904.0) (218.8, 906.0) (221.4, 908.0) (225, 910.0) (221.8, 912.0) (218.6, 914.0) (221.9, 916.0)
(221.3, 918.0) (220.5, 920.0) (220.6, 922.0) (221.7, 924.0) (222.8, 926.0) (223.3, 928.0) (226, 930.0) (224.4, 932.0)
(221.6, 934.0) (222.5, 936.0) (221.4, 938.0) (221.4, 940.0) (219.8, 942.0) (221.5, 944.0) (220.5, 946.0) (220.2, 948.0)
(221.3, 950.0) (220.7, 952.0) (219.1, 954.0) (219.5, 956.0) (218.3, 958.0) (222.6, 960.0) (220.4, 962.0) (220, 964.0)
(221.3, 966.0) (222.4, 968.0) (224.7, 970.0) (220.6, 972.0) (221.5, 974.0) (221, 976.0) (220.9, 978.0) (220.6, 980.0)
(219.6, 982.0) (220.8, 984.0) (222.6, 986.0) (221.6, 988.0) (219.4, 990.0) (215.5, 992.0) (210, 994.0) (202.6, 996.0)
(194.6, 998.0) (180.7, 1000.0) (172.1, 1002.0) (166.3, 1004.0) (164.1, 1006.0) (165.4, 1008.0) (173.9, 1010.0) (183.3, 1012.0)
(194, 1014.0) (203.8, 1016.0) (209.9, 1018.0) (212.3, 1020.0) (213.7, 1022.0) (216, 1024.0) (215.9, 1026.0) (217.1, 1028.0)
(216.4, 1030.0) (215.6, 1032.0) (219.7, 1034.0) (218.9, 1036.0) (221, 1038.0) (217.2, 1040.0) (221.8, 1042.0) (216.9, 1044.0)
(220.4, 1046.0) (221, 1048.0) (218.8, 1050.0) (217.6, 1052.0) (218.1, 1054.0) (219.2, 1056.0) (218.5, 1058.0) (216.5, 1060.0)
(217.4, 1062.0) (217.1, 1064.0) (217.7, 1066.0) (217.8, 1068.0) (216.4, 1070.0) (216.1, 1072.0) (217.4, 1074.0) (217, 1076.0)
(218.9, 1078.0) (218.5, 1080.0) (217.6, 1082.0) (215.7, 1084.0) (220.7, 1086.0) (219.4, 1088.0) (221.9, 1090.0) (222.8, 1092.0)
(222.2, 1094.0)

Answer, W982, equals 3.4 Hz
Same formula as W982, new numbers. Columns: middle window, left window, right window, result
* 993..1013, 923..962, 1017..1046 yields 3.4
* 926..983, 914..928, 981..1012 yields -3.1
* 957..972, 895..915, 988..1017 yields -1.4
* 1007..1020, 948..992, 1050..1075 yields 1.7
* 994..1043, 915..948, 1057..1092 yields 4.2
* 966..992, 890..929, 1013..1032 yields -0.7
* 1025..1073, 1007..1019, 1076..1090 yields -3.4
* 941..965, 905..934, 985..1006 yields -1.0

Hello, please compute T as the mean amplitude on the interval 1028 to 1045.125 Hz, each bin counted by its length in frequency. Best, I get 218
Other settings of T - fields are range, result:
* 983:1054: 206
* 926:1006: 215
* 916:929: 222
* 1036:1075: 218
